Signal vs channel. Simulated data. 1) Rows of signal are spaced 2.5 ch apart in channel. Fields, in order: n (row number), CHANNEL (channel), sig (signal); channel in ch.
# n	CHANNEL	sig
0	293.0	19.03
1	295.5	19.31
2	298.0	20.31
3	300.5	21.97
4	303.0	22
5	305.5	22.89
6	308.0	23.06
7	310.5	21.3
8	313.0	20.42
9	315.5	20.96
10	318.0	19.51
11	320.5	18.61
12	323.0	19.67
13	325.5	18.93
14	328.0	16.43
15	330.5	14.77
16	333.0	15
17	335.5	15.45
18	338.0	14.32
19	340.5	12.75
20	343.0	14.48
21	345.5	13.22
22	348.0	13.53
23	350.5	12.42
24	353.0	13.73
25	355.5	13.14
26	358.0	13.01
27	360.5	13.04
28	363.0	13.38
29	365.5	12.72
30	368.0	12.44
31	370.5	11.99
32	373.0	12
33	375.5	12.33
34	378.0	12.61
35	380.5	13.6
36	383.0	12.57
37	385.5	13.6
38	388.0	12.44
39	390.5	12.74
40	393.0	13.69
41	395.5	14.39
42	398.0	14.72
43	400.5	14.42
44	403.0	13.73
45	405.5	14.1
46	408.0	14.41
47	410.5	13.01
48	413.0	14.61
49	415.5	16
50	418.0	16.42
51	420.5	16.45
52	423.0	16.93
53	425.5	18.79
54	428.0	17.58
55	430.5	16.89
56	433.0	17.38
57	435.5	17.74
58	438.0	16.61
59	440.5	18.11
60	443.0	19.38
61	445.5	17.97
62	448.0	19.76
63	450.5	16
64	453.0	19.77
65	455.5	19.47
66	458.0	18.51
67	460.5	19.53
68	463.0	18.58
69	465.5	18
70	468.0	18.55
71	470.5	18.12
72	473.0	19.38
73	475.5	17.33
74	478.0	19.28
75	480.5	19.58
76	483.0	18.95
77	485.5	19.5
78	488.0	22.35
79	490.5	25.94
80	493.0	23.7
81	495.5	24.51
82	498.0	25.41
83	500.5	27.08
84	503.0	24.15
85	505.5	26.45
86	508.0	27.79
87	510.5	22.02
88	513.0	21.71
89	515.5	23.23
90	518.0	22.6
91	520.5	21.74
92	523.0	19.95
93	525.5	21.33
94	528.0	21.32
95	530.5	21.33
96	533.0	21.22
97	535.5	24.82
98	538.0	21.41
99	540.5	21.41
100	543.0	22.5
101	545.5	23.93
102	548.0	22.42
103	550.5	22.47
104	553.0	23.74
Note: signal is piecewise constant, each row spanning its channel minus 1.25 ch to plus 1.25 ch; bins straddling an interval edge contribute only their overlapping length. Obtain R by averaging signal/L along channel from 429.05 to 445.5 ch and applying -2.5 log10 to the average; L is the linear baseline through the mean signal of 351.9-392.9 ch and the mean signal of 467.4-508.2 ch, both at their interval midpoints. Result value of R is 0.02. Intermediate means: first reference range 12.9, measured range 17.7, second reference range 22.2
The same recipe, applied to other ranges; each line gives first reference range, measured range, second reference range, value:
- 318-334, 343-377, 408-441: 0.308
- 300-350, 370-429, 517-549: 0.327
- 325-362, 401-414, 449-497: 0.211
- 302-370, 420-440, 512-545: 0.100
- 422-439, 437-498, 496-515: 0.076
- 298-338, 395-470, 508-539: 0.226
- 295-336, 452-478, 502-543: 0.163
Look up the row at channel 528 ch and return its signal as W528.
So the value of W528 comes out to 21.32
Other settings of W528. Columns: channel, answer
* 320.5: 18.61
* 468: 18.55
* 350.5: 12.42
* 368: 12.44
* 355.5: 13.14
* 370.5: 11.99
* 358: 13.01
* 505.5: 26.45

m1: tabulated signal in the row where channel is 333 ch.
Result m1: 15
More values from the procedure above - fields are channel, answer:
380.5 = 13.6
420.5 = 16.45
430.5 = 16.89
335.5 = 15.45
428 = 17.58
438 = 16.61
